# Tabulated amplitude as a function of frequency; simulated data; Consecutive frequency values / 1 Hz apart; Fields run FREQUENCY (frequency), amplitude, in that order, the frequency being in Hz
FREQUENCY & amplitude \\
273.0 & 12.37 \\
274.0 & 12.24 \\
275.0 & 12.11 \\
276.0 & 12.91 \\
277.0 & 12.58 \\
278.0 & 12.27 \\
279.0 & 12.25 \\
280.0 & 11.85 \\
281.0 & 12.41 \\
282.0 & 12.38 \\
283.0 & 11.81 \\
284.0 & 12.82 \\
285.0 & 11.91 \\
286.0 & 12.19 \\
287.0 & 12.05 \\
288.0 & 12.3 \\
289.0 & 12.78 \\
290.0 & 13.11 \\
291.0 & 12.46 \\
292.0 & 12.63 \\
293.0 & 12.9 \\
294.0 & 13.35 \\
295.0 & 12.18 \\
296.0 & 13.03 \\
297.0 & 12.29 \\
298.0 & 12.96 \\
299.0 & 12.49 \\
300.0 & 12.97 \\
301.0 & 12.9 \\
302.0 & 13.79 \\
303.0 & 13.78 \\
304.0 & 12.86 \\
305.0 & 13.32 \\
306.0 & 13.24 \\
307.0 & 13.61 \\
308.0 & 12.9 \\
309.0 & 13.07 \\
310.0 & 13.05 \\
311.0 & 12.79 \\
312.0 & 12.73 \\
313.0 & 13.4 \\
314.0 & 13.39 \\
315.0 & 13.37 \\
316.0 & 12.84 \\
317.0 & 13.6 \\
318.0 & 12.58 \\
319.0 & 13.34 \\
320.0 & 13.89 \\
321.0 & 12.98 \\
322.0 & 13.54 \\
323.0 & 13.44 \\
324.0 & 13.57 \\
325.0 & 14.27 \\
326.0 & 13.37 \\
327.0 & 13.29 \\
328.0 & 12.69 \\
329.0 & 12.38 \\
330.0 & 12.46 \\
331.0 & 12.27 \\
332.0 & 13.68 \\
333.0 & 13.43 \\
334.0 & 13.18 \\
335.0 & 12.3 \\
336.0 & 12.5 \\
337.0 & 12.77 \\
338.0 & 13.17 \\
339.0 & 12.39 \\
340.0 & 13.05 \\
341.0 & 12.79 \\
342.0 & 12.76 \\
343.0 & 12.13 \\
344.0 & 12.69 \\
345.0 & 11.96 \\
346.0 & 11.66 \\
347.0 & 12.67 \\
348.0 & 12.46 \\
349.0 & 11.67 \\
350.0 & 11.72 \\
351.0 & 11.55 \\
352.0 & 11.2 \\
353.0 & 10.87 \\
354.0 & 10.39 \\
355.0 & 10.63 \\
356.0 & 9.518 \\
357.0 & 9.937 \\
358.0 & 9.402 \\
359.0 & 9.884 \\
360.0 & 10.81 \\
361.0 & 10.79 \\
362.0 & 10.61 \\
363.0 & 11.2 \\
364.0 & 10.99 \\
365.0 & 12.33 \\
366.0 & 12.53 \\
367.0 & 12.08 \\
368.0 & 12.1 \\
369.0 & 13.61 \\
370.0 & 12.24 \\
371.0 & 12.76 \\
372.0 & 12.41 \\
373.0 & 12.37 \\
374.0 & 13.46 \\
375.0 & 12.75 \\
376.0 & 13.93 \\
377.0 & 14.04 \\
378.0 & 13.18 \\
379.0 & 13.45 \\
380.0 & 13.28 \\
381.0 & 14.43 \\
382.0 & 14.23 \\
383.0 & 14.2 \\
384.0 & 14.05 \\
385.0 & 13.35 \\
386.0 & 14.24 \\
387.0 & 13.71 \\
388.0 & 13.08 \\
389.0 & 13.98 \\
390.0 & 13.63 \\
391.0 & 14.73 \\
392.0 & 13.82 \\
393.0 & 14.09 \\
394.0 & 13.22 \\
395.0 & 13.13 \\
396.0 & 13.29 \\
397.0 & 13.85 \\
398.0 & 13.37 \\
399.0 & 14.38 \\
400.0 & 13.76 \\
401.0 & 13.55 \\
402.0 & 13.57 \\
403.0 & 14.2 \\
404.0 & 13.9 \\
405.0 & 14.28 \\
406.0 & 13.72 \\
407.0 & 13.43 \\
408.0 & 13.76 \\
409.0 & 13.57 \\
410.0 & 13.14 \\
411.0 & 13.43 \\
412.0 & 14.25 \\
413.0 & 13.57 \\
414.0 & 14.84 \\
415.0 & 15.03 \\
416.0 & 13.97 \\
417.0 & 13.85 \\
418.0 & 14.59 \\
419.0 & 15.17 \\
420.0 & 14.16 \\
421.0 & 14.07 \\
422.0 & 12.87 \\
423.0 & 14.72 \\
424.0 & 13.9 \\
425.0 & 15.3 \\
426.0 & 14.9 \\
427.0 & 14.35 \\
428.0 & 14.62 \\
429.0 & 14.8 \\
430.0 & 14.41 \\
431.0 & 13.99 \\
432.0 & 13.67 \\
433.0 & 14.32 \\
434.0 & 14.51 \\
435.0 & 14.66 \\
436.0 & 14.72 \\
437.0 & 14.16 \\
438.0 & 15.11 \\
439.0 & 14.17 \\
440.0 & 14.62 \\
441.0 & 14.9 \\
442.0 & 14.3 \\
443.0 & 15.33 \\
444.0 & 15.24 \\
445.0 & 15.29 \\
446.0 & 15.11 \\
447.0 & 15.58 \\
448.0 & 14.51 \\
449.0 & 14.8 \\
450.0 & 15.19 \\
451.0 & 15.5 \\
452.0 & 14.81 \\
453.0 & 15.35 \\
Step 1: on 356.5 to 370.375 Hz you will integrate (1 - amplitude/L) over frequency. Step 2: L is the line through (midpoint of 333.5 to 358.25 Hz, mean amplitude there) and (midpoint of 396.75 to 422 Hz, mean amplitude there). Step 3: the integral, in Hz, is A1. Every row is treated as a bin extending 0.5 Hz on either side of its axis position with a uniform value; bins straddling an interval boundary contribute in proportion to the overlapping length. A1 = 1.3 Hz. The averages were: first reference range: 11.8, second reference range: 14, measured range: 11.3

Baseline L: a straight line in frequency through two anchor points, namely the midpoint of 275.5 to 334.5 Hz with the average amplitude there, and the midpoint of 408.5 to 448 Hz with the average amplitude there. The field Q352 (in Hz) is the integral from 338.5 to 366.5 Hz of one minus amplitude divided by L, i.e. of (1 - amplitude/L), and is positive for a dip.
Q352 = 4.2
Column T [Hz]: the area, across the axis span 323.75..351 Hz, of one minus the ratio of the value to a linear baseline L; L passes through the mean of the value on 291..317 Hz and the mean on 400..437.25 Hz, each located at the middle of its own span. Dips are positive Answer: 1.4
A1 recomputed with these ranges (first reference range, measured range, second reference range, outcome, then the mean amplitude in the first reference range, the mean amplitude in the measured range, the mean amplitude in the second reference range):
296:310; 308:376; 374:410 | 5.1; 13.1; 12.4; 13.7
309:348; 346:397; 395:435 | 3.9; 13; 12.5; 14.1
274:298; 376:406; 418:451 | 0.4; 12.5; 13.8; 14.6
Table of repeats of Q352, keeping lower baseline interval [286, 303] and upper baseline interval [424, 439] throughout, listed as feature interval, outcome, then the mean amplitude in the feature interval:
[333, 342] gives 0.3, 12.8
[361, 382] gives 1.6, 12.7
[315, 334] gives -0.1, 13.2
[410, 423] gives 0.2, 14.1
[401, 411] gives 0.3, 13.7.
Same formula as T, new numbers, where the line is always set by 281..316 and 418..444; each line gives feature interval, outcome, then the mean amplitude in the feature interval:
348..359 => 2.27 Hz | 10.7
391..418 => 0.61 Hz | 13.8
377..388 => 0.08 Hz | 13.8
